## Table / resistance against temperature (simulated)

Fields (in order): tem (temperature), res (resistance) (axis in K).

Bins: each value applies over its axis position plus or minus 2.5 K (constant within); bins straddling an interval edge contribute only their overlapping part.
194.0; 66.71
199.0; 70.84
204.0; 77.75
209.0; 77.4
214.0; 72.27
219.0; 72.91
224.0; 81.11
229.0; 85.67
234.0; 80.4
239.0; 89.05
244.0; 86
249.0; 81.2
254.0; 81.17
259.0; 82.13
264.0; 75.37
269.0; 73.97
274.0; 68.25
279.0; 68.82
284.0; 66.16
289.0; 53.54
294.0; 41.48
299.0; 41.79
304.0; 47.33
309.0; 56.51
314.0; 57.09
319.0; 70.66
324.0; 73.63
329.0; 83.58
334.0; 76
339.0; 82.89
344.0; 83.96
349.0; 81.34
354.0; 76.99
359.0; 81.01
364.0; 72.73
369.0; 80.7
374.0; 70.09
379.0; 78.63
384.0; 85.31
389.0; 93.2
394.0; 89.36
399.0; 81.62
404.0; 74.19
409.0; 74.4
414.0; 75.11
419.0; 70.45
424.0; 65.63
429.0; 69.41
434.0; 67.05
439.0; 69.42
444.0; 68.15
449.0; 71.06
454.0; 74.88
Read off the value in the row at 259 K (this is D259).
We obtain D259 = 82.13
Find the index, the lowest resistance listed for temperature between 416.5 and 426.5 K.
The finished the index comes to 65.63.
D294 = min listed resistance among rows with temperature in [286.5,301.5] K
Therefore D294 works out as 41.48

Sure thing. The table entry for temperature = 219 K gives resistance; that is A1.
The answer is 72.91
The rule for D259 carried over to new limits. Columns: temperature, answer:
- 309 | 56.51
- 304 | 47.33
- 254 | 81.17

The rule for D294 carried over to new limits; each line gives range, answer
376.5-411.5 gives 74.19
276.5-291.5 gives 53.54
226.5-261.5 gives 80.4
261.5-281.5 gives 68.25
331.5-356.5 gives 76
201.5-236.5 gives 72.27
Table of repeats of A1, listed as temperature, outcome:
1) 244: 86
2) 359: 81.01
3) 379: 78.63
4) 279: 68.82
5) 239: 89.05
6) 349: 81.34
